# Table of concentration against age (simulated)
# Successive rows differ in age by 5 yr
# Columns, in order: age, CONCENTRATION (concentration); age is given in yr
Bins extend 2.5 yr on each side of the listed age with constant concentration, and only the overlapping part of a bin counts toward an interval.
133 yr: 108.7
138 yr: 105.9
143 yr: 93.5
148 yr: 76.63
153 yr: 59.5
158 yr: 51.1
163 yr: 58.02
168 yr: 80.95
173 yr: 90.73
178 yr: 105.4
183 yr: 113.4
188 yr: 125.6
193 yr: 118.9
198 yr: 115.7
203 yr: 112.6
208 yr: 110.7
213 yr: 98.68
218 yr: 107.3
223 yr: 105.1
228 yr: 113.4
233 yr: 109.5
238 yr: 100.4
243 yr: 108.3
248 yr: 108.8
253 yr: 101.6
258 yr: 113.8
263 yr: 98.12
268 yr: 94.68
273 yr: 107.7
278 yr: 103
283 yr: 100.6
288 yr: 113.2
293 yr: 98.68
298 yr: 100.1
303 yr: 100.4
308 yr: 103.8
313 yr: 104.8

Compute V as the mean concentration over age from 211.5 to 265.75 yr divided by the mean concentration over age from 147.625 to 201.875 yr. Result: 1.16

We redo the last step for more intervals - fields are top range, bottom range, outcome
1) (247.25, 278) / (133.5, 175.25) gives 1.32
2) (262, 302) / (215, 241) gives 0.95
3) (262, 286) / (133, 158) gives 1.22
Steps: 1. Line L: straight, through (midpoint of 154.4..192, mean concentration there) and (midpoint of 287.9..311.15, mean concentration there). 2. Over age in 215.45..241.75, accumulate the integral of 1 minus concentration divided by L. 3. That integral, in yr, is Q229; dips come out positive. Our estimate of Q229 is -3.3 yr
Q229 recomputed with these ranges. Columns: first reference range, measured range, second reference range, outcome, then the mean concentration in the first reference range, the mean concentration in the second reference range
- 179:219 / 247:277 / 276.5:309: 0.6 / 113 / 103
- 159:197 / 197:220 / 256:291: -2.0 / 97.8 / 104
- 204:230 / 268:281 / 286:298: 0.2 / 107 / 104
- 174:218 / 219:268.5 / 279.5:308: 0.6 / 112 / 103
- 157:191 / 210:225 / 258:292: -1.1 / 91.4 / 104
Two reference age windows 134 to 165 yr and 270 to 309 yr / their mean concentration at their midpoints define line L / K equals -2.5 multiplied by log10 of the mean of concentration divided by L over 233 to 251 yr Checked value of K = -0.13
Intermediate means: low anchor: 76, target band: 106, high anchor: 103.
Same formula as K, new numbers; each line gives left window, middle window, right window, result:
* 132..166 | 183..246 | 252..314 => -0.23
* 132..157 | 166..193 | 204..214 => -0.08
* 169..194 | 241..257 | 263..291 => -0.02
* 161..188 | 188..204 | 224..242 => -0.19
